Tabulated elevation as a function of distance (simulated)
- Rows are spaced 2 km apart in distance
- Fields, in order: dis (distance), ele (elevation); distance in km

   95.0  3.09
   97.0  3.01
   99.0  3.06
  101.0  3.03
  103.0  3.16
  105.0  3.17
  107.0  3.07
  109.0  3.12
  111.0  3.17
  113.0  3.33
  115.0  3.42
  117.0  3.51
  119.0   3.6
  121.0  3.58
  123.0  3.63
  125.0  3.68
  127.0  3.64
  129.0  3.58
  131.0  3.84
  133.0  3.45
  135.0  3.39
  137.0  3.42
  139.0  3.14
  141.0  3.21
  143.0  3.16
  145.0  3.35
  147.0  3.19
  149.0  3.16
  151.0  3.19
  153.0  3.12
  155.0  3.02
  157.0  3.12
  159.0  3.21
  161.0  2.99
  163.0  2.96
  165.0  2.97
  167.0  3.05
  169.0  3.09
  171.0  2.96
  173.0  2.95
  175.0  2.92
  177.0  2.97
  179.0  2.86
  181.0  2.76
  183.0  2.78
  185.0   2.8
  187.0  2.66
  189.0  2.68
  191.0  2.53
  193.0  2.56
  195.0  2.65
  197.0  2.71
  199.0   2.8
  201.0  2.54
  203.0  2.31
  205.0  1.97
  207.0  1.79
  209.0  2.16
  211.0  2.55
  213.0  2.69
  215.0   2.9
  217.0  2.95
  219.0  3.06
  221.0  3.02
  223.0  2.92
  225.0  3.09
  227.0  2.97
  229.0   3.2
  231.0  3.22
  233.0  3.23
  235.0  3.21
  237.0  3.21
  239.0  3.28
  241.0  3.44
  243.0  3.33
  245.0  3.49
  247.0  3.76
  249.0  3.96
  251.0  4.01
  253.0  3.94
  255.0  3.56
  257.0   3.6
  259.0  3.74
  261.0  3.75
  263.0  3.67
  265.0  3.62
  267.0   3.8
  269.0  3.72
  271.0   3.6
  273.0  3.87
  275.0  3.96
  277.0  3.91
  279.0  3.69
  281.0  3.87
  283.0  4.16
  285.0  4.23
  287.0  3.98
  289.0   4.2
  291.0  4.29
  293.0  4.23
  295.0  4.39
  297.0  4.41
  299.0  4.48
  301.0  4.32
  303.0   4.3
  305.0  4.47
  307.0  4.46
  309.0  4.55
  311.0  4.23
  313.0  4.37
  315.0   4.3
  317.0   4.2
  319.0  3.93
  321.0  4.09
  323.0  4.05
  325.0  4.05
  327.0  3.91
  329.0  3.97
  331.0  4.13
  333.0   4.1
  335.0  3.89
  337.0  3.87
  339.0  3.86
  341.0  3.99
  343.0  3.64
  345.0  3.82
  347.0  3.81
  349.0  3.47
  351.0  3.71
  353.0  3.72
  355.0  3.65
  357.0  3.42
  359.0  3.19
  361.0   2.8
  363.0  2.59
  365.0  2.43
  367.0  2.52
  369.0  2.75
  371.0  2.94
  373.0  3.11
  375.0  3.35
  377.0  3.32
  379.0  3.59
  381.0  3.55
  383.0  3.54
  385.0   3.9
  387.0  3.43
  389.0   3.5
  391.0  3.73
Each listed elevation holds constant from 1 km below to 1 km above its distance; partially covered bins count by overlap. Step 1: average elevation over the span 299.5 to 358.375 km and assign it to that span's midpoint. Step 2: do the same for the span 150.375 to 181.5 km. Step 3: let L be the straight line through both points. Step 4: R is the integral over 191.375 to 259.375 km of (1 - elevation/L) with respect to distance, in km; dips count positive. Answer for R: 7.0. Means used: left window 3.01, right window 4.01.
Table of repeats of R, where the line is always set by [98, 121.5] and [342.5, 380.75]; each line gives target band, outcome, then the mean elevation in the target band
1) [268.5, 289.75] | -4.38 km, 3.93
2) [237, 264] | -3.16 km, 3.64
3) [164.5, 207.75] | 7.45 km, 2.7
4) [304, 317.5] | -4.64 km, 4.37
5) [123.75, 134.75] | -1.21 km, 3.62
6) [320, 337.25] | -4.01 km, 4.01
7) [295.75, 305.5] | -3.40 km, 4.39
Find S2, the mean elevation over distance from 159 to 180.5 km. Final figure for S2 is 2.98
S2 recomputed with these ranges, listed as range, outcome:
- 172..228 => 2.7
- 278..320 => 4.24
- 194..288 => 3.3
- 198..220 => 2.52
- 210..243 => 3.07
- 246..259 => 3.8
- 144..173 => 3.09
